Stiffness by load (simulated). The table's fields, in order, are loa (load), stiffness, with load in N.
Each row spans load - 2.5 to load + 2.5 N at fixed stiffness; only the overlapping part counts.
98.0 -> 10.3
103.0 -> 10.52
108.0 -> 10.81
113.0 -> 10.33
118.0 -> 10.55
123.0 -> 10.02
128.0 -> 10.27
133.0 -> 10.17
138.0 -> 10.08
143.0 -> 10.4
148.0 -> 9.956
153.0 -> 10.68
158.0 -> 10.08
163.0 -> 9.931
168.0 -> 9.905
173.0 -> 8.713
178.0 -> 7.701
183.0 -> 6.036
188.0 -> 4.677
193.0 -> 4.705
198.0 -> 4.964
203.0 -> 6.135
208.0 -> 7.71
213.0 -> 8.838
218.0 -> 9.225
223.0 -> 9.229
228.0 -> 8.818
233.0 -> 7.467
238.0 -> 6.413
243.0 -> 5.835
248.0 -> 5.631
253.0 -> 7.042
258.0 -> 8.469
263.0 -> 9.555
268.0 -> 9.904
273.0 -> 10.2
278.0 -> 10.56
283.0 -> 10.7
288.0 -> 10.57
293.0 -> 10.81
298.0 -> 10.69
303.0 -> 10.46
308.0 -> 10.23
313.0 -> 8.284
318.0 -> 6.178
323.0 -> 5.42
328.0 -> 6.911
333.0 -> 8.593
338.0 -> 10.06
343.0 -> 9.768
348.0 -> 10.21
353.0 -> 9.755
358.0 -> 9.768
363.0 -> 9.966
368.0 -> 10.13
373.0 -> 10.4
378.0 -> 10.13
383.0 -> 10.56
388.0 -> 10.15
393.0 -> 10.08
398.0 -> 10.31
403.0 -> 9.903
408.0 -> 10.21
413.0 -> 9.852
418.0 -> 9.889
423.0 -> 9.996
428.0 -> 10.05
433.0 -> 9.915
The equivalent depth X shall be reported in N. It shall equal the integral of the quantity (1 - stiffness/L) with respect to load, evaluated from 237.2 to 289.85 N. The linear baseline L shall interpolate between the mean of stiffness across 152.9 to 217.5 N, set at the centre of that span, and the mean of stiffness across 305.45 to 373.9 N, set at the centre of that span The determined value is -2.2 N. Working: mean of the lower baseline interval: 7.63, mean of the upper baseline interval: 8.94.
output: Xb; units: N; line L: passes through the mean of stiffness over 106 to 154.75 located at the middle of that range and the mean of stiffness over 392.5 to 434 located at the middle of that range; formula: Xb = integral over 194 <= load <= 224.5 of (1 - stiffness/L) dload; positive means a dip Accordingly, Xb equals 8.2 N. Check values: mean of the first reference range 10.3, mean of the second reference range 10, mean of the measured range 7.49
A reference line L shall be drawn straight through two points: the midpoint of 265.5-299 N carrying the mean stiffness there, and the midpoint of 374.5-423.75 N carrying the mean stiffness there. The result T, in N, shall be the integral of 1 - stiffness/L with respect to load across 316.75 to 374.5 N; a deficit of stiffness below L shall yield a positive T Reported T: 7.4 N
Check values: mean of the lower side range 10.5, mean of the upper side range 10.1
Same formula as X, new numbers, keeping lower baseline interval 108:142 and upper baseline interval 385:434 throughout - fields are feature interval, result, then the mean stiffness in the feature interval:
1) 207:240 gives 6.2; 8.29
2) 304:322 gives 3.5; 8.18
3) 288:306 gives -0.9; 10.6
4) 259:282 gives 0.4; 9.99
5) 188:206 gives 8.8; 5.25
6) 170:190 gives 6.5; 6.91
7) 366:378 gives -0.2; 10.2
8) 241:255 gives 5.5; 6.15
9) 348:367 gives 0.3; 9.9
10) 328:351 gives 1.7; 9.36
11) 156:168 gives 0.3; 9.98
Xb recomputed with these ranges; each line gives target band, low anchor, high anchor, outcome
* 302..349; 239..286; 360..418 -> 4.36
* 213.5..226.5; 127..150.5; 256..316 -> 1.22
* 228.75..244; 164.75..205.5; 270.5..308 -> 2.94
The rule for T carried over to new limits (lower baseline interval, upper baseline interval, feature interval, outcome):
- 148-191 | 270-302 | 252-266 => 2.1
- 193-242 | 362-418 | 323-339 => 2.3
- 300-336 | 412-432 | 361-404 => -4.5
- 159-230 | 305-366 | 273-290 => -4.5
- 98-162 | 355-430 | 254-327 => 6.1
